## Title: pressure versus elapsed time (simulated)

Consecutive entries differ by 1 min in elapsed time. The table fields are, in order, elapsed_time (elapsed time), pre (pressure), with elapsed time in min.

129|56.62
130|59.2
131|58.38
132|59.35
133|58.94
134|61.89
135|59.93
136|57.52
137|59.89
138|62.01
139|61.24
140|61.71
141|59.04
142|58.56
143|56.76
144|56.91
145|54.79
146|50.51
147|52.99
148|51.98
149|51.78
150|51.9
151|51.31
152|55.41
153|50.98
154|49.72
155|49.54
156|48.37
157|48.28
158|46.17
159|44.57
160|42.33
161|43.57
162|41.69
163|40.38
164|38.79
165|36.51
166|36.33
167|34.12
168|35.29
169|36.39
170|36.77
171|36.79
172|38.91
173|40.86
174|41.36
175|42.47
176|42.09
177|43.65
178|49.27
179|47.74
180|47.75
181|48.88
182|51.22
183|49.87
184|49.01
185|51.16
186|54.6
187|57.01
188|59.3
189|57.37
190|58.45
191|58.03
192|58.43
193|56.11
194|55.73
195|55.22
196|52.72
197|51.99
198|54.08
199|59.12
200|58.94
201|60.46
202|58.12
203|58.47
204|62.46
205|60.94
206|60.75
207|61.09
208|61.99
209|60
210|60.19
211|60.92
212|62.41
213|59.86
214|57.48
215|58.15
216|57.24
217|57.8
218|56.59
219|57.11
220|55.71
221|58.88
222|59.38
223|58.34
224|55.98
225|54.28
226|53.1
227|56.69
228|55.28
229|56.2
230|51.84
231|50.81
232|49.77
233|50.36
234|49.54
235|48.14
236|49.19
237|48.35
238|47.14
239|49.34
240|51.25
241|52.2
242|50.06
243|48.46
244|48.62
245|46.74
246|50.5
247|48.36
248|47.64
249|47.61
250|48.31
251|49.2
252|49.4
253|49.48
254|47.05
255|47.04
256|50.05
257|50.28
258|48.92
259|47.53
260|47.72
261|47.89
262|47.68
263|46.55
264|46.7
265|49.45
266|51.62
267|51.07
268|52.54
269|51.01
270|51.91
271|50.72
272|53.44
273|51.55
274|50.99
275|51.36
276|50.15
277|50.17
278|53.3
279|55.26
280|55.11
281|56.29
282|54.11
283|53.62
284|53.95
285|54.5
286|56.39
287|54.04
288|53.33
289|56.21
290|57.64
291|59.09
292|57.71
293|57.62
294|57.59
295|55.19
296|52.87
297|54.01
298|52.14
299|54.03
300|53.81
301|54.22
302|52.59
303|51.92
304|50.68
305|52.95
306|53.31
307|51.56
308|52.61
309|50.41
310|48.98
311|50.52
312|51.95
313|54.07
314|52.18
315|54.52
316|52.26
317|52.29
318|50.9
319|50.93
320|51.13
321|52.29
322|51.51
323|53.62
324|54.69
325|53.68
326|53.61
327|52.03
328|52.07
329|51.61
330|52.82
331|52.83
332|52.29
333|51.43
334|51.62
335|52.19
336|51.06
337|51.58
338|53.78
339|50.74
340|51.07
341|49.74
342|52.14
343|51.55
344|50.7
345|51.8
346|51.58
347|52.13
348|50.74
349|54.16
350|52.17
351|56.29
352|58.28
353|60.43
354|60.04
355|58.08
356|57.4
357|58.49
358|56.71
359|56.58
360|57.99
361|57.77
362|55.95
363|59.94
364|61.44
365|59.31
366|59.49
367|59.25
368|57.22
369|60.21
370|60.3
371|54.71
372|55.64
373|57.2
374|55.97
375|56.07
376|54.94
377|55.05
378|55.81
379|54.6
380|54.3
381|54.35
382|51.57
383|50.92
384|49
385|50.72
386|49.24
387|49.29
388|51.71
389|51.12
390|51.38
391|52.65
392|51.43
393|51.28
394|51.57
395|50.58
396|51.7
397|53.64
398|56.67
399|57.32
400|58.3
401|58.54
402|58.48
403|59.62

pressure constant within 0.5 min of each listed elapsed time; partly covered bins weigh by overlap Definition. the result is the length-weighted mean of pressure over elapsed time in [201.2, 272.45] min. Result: 52.9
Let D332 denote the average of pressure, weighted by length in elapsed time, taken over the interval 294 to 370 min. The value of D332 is 53.9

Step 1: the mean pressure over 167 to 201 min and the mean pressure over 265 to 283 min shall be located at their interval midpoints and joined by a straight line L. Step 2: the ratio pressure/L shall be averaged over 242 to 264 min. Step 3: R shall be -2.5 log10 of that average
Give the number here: 0.07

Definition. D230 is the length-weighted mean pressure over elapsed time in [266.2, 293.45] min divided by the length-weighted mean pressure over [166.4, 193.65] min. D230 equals 1.13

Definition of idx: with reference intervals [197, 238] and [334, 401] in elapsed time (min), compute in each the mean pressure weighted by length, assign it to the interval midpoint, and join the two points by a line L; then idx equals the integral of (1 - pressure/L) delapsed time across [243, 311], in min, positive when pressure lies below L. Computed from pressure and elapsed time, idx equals 4.9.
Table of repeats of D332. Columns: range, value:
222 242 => 52.1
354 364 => 58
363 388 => 55.3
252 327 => 52.3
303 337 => 52.1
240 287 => 50.5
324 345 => 52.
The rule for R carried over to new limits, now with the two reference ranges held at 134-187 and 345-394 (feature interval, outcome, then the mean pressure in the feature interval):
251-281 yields 0.03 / 50.3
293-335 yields 0.02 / 52.6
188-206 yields -0.16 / 57.6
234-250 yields 0.05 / 48.9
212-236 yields -0.10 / 55.2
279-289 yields -0.05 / 54.7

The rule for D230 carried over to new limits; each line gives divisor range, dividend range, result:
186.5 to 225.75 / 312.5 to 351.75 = 0.90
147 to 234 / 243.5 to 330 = 1.00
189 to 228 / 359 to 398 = 0.94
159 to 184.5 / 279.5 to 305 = 1.30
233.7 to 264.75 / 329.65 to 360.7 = 1.11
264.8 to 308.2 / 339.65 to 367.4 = 1.04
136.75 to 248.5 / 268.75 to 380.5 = 1.04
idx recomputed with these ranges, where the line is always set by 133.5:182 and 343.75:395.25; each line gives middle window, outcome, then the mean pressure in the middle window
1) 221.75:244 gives -0.6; 51.9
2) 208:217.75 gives -1.8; 59.4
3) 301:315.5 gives 0.3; 52.1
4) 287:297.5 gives -0.7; 56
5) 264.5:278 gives 0.1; 51.3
